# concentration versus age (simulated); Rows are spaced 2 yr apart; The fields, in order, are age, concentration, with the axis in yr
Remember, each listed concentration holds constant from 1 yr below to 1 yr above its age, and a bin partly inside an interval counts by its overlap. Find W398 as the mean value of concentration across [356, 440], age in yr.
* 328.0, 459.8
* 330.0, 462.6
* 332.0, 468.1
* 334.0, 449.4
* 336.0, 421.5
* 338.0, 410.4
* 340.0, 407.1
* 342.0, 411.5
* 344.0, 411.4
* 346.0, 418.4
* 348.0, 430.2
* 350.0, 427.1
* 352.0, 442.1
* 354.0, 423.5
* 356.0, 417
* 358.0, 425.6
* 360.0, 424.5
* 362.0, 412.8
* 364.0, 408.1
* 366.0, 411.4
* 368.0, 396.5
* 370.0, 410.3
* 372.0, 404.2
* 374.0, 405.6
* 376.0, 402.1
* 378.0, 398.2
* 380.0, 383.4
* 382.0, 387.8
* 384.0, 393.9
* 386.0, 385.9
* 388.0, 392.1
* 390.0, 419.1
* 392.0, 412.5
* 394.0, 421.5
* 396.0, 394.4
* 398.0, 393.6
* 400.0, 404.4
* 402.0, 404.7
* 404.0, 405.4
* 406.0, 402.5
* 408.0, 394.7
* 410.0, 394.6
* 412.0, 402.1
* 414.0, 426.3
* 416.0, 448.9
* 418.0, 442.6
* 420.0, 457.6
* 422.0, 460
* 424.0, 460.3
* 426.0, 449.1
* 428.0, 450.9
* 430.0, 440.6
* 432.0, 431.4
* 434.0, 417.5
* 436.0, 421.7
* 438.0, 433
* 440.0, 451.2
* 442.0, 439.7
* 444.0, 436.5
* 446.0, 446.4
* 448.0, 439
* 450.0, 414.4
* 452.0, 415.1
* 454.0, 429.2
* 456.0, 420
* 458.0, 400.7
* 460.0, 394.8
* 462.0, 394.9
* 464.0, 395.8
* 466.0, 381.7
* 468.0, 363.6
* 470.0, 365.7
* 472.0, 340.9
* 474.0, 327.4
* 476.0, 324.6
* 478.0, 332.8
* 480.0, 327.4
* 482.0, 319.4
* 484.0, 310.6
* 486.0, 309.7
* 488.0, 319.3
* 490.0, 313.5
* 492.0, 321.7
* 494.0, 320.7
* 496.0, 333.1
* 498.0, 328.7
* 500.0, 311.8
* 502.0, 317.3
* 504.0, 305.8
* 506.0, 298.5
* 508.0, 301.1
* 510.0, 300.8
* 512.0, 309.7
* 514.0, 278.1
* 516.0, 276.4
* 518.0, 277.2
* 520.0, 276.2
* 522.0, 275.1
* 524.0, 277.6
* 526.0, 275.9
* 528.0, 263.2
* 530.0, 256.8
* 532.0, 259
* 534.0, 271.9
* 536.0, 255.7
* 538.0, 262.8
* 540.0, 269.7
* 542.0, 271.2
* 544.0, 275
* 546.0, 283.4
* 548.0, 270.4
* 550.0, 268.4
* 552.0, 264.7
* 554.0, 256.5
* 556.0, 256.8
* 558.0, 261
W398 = 416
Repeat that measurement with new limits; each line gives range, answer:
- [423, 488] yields 395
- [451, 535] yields 324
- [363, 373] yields 406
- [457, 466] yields 395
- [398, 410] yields 401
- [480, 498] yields 320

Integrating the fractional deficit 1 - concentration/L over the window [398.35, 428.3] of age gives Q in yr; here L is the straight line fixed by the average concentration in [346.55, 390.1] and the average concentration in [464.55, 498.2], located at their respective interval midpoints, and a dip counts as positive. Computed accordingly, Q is -3.8 yr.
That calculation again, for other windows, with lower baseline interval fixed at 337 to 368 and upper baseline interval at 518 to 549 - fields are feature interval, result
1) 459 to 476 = -2.3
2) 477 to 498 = -0.9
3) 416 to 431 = -3.8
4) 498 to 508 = -0.5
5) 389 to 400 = -0.7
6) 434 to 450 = -4.2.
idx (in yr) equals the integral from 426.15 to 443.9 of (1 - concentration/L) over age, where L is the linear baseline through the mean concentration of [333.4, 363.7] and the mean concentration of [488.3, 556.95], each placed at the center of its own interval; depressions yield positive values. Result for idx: -4.1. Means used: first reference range 421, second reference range 285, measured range 436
